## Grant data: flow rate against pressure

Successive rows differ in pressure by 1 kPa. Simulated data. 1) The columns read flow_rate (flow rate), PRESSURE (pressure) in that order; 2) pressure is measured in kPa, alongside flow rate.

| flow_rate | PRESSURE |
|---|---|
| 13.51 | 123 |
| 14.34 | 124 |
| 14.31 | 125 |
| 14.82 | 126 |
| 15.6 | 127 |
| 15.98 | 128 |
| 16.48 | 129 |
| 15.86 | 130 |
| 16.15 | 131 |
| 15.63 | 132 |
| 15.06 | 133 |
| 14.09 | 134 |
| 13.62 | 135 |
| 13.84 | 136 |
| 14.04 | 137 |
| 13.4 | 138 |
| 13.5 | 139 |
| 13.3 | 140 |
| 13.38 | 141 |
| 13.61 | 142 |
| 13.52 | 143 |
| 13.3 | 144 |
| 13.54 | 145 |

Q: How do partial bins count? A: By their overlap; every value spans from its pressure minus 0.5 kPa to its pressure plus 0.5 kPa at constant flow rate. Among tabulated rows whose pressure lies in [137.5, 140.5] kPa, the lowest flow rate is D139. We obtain 13.3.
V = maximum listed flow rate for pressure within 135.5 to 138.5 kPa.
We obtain 14.04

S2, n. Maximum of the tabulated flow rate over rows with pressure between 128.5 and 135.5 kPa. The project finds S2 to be 16.48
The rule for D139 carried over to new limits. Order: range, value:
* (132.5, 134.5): 14.09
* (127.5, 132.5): 15.63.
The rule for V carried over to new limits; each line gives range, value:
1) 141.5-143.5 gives 13.61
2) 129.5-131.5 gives 16.15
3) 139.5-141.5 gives 13.38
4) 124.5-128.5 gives 15.98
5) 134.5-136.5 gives 13.84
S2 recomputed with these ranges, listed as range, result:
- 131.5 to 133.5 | 15.63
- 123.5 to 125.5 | 14.34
